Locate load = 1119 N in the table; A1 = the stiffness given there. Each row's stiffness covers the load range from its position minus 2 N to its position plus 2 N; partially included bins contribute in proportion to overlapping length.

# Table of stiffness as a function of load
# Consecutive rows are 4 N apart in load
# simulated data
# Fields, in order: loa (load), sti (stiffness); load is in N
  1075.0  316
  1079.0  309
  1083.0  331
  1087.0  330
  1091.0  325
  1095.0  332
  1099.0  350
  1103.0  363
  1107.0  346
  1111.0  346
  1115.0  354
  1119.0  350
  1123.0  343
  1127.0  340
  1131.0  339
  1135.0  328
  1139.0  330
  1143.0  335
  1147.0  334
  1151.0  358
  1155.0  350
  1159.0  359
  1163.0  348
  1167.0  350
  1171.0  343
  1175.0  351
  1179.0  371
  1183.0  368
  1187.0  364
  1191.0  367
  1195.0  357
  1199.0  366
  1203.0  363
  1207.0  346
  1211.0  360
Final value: 350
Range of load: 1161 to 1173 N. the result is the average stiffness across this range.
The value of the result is 347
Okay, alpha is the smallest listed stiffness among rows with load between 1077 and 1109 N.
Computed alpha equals 309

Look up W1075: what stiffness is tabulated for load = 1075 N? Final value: 316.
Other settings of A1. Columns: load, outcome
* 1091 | 325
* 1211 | 360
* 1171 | 343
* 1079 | 309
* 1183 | 368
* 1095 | 332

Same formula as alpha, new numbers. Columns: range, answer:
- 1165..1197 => 343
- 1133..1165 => 328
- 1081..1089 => 330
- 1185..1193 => 364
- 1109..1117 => 346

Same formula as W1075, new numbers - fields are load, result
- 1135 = 328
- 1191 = 367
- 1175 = 351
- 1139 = 330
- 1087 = 330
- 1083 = 331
